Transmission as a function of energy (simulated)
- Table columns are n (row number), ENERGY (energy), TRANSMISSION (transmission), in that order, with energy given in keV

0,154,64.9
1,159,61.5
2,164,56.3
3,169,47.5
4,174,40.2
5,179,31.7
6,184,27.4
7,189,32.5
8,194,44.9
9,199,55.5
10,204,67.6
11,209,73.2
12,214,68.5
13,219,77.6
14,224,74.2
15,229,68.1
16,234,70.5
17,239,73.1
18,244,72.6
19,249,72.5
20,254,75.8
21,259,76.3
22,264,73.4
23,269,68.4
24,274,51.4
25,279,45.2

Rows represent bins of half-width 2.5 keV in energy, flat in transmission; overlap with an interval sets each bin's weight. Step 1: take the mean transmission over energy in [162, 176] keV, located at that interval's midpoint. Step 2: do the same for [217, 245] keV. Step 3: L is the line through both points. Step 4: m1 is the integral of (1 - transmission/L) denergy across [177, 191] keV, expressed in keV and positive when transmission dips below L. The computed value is 6.1 keV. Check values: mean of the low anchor 48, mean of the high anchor 72.6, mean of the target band 30.4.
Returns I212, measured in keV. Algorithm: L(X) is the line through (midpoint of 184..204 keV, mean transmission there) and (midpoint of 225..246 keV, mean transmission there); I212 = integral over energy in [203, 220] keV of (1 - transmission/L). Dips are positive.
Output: -4.7 keV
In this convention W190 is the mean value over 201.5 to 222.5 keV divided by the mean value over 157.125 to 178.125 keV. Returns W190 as 1.45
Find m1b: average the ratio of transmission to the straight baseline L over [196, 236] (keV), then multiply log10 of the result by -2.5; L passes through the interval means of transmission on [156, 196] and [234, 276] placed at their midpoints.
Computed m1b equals -0.209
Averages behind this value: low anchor 43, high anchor 70.7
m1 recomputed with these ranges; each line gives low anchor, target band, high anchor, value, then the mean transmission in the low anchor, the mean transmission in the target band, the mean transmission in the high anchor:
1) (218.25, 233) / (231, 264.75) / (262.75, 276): -2.62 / 72.5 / 73.4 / 64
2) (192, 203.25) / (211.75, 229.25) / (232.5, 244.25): -2.44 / 53.1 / 72.7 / 72.1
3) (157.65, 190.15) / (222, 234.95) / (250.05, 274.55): -2.41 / 42.2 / 70.9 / 70.7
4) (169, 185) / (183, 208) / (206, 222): 3.35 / 35.9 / 48.3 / 73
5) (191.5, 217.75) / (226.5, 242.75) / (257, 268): -0.52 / 62.7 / 70.7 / 73.9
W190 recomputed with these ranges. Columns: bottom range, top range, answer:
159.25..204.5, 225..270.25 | 1.62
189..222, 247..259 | 1.20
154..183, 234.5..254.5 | 1.52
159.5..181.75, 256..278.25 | 1.45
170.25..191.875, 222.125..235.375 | 2.08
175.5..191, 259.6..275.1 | 2.16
